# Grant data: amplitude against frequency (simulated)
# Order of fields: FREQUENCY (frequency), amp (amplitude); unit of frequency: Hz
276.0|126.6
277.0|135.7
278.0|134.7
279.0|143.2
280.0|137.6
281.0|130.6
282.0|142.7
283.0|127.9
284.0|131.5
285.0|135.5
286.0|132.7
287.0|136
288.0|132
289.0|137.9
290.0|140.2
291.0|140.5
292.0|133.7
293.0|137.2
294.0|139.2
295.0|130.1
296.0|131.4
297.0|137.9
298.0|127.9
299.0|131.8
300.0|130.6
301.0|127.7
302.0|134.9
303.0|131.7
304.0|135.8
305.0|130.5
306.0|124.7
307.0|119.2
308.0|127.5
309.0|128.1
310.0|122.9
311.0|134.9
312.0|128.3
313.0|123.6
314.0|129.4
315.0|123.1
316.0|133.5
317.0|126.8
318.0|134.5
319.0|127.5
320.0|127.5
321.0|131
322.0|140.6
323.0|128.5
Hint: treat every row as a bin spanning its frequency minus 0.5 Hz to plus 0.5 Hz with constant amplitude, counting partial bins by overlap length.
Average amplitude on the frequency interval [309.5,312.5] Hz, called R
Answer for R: 129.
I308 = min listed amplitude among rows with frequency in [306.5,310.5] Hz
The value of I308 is 119.2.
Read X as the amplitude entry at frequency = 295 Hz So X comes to 130.1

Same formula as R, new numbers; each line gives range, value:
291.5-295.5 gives 135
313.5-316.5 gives 129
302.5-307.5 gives 128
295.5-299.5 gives 132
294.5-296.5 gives 131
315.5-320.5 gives 130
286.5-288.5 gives 134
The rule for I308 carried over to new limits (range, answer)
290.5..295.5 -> 130.1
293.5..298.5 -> 127.9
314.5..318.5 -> 123.1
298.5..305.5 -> 127.7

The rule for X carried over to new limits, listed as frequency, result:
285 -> 135.5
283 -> 127.9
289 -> 137.9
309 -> 128.1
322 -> 140.6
